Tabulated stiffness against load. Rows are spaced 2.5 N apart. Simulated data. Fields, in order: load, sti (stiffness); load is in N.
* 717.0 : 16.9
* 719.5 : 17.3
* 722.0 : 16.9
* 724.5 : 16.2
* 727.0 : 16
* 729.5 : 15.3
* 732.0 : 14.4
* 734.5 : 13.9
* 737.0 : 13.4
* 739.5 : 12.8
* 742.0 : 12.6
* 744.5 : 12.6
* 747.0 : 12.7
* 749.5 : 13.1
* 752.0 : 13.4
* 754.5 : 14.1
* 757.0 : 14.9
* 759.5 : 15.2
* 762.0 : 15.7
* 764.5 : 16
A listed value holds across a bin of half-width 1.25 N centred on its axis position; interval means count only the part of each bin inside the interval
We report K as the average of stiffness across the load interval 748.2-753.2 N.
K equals 13.2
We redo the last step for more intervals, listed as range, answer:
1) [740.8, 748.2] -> 12.6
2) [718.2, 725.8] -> 16.8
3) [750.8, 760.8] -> 14.4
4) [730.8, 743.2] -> 13.4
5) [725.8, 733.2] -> 15.2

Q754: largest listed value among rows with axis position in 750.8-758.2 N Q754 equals 14.9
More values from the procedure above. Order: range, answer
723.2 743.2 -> 16.2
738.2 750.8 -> 13.1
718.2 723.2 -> 17.3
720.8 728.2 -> 16.9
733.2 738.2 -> 13.9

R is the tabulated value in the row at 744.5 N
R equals 12.6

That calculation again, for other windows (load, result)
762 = 15.7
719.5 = 17.3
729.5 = 15.3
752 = 13.4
